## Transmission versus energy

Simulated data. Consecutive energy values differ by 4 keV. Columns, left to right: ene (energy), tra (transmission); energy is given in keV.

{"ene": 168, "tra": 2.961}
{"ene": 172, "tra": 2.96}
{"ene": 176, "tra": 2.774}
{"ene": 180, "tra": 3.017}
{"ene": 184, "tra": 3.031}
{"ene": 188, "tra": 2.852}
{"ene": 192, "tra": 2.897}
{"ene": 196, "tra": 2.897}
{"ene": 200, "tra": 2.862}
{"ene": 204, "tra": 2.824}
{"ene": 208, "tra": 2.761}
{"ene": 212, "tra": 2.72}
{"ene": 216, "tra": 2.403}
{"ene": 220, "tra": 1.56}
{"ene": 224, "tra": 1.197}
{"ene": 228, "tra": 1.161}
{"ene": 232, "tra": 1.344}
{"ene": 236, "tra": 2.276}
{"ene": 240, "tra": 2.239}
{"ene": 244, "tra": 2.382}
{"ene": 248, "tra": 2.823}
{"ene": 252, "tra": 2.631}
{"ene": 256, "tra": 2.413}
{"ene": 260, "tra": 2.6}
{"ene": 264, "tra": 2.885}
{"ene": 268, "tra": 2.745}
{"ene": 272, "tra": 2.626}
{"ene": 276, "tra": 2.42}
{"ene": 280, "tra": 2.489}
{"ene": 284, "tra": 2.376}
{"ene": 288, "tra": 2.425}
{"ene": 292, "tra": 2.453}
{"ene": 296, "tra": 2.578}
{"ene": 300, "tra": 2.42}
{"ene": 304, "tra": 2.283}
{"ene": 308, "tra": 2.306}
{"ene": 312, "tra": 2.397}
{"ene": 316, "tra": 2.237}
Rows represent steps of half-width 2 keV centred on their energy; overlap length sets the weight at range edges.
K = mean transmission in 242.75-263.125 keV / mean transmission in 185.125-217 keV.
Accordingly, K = 0.9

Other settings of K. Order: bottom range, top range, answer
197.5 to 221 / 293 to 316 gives 0.93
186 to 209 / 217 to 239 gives 0.55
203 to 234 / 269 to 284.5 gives 1.27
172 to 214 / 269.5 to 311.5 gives 0.85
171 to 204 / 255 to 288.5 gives 0.88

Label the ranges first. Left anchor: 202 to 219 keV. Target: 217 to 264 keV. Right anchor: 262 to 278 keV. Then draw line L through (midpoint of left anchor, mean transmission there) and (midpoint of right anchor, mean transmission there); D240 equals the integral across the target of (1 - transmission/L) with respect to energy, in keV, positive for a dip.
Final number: 9.7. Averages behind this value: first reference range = 2.61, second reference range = 2.67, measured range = 2.1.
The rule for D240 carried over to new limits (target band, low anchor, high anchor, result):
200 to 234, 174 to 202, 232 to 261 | 8.0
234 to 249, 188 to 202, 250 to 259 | 1.2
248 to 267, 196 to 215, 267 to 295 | -0.5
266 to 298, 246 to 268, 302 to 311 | -0.3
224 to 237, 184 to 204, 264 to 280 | 6.0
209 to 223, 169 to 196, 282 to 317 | 2.9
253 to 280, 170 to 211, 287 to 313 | -0.6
